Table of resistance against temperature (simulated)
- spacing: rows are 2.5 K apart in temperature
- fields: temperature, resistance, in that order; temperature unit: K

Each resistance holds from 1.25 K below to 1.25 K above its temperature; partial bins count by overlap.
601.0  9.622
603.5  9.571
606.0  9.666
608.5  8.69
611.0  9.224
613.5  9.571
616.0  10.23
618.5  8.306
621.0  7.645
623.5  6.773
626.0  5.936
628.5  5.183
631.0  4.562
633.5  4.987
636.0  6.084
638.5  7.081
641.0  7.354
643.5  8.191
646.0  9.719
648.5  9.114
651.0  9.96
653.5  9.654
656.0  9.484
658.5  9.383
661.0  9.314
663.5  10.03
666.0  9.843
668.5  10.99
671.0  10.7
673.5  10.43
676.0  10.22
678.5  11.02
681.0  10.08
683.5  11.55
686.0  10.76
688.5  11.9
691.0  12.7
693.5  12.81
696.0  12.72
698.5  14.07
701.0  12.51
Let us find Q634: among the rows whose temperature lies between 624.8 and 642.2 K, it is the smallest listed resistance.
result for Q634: 4.562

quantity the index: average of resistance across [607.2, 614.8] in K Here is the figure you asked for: 9.17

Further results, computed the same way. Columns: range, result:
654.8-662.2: 9.39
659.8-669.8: 10.1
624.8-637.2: 5.35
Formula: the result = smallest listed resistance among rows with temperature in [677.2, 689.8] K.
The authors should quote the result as 10.08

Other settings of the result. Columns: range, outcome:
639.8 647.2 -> 7.354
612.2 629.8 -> 5.183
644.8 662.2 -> 9.114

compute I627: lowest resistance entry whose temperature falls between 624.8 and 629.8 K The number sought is 5.183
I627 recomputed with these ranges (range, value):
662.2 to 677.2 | 9.843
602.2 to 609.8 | 8.69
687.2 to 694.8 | 11.9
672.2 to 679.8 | 10.22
